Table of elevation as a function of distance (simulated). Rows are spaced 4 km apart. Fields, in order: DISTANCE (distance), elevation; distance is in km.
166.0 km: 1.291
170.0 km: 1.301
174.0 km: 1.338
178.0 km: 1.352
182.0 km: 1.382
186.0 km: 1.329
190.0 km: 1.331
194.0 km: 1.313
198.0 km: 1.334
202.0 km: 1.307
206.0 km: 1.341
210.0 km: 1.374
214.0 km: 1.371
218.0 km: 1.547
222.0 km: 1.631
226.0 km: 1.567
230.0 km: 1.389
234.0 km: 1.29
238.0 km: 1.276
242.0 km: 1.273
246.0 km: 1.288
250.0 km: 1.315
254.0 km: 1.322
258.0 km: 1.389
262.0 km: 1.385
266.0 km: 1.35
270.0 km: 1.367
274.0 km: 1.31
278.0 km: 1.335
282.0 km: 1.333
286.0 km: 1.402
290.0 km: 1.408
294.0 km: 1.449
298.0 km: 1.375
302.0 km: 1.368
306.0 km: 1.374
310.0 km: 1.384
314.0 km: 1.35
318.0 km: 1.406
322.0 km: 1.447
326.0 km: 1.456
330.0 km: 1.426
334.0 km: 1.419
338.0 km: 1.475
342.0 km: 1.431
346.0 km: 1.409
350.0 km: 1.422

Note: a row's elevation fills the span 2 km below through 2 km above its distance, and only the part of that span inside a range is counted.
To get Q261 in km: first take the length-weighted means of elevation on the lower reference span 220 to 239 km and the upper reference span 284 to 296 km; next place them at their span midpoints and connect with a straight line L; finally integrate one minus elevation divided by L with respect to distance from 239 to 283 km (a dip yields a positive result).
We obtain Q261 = 3.0 km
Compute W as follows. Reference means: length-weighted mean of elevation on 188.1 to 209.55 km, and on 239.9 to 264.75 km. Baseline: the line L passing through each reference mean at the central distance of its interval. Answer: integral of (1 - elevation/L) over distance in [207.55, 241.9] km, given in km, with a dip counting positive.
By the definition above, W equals -2.4 km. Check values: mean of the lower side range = 1.33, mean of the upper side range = 1.33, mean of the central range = 1.42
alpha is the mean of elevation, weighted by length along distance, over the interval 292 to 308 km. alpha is 1.39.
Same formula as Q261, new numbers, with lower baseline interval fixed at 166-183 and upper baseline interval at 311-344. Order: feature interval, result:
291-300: 0.0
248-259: 0.3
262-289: 0.8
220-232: -1.4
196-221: -0.6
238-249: 0.7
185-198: 0.2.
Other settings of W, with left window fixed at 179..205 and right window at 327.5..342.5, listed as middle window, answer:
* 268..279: 0.4 km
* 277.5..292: 0.3 km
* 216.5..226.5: -1.7 km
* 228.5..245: 0.8 km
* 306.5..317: 0.4 km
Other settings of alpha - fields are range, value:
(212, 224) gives 1.52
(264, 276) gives 1.34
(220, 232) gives 1.53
